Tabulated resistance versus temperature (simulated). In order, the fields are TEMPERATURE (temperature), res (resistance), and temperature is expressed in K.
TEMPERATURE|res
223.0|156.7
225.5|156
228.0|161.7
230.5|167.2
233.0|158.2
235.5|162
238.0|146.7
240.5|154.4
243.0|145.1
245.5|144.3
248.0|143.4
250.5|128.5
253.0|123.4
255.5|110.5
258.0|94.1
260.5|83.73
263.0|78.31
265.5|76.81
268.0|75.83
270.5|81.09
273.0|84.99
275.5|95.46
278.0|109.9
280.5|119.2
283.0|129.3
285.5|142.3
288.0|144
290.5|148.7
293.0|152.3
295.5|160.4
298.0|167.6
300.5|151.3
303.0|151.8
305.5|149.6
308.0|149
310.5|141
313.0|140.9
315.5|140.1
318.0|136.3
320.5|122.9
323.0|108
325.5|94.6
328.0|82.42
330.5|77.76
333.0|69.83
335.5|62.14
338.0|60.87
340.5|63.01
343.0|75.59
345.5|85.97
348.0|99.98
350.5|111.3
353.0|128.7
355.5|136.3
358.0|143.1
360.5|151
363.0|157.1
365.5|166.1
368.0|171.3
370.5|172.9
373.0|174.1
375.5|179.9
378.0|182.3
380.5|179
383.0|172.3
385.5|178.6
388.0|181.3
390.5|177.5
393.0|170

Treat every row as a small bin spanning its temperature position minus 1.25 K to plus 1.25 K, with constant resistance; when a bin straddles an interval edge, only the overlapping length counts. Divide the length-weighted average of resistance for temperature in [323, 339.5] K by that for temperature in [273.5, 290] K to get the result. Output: 0.6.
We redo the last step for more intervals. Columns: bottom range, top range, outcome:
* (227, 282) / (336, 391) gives 1.18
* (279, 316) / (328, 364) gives 0.69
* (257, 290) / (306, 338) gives 1.07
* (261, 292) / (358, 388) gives 1.59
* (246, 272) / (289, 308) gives 1.53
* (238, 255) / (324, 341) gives 0.53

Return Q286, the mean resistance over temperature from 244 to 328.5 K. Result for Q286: 123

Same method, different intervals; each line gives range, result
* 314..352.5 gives 93.7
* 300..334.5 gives 121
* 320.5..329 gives 99.5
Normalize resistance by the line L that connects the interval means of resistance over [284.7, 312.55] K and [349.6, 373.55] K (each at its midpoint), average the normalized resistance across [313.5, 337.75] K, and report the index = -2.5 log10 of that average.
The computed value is 0.46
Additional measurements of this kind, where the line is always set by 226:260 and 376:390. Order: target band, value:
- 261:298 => 0.29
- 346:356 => 0.42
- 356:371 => 0.10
